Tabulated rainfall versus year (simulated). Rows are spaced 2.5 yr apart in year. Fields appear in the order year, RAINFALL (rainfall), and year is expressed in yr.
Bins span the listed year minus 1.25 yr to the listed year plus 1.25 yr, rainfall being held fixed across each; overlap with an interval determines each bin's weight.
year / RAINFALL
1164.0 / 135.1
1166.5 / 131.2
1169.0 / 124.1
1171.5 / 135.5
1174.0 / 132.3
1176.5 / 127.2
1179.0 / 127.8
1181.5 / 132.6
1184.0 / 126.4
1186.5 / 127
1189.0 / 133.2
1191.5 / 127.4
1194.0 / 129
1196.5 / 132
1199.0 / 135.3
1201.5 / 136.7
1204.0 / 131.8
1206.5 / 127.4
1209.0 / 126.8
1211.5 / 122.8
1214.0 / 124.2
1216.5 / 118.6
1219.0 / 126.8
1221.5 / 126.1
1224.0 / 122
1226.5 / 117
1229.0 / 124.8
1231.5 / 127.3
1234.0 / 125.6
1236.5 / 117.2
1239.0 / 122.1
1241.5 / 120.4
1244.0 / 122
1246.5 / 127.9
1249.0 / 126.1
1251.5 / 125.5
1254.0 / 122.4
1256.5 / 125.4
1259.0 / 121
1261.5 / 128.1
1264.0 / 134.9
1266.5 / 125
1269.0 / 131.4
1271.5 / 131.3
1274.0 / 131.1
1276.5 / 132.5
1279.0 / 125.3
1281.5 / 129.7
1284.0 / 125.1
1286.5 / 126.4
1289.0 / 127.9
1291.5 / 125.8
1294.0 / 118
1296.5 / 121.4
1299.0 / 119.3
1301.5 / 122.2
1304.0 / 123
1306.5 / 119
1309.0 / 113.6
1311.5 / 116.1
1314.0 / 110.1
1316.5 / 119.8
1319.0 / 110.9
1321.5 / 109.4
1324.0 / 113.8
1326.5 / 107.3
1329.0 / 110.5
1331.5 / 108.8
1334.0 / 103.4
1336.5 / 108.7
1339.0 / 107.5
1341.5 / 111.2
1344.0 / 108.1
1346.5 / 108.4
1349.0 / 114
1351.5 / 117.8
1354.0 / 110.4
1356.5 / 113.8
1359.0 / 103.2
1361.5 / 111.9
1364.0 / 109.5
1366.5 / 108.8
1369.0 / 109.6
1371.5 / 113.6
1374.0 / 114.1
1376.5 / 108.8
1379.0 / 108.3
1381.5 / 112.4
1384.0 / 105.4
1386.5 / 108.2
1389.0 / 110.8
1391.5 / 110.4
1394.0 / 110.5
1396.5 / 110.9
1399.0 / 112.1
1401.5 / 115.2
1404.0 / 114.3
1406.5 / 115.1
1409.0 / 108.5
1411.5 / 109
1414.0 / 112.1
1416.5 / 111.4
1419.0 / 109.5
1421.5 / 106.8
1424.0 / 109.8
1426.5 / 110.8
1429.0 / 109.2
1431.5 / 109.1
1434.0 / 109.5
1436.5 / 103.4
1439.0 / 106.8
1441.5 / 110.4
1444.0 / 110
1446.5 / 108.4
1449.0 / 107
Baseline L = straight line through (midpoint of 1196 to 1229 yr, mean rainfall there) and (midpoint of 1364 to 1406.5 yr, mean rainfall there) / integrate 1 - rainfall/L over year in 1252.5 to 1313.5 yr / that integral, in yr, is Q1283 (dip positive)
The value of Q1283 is -2.3 yr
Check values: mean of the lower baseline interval 127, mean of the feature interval 125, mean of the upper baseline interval 111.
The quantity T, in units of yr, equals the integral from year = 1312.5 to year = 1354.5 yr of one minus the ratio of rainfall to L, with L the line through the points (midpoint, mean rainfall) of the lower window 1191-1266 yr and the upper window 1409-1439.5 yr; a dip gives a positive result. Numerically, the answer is 2.2 yr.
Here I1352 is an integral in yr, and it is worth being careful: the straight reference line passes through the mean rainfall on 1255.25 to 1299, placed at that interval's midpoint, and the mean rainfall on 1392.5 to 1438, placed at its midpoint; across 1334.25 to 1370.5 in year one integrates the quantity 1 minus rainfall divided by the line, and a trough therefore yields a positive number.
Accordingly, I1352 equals 2.4 yr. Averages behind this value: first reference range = 127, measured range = 110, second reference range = 110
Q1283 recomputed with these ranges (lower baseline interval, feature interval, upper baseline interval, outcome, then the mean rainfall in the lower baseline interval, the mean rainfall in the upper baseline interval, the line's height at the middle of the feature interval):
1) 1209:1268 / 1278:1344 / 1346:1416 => 0.6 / 124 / 111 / 117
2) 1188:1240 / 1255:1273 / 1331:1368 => -1.2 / 126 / 110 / 120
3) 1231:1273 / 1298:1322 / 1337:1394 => 0.2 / 126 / 110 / 118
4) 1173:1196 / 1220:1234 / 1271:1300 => 0.5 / 129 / 126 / 128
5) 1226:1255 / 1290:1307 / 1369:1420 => -0.4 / 123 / 111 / 119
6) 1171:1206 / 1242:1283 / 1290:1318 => -1.4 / 131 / 119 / 123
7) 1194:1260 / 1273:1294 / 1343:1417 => -1.3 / 125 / 111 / 120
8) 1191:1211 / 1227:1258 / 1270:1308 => 1.1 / 131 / 125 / 128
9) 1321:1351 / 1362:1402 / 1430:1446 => -0.6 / 109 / 108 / 109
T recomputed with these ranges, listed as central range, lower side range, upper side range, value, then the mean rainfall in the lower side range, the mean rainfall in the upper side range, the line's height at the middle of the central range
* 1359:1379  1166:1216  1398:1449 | 0.74 yr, 129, 110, 115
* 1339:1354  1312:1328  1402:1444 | 0.01 yr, 112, 110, 111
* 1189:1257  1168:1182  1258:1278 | 2.07 yr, 130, 129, 130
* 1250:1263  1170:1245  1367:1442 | -0.21 yr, 127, 110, 123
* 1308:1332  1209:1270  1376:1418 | 1.09 yr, 124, 111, 117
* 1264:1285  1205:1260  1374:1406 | -1.59 yr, 124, 111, 120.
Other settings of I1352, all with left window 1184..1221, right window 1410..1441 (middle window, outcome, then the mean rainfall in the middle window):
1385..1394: 0.2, 110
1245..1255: -0.1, 125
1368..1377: 0.1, 112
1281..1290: -0.4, 127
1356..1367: 0.5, 109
